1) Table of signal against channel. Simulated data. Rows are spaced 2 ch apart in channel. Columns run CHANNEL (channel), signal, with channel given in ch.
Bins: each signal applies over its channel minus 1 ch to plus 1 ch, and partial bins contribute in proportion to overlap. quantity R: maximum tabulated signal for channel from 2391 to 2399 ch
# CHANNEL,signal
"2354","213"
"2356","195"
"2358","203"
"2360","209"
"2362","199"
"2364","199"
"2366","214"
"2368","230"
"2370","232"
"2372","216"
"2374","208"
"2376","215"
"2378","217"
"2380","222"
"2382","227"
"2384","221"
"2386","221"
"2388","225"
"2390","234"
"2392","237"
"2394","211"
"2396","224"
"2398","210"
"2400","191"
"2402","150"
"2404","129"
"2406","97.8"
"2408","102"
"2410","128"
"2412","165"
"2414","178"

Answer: 237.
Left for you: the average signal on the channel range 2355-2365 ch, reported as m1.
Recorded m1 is 201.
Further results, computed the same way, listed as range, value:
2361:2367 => 204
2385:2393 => 229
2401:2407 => 126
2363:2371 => 219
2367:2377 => 220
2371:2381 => 216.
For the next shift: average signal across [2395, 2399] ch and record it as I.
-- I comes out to 217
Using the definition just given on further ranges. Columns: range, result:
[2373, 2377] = 212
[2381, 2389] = 224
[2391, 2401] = 215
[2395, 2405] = 181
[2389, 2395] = 227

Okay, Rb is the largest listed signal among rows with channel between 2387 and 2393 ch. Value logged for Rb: 237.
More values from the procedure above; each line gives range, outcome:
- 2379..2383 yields 227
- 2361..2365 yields 199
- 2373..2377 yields 215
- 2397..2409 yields 210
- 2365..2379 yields 232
